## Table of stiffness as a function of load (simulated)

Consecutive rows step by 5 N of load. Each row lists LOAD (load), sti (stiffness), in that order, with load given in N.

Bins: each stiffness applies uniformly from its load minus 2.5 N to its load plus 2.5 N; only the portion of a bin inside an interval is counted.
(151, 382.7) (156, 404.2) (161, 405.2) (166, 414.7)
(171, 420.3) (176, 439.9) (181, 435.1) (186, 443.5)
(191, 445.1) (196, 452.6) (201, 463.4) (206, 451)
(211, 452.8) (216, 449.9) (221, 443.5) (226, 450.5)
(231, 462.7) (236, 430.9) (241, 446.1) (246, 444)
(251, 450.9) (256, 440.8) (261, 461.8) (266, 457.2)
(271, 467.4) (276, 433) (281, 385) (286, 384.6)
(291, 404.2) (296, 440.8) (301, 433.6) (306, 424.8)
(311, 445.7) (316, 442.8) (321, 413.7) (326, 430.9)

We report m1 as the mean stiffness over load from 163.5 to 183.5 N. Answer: 428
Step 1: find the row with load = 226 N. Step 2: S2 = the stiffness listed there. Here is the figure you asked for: 450.5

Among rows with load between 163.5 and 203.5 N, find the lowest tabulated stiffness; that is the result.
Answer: 414.7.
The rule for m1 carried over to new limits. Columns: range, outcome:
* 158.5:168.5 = 410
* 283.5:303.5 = 416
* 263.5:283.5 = 436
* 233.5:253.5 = 443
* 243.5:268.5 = 451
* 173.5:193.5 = 441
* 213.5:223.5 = 447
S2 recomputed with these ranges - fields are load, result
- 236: 430.9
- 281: 385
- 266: 457.2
